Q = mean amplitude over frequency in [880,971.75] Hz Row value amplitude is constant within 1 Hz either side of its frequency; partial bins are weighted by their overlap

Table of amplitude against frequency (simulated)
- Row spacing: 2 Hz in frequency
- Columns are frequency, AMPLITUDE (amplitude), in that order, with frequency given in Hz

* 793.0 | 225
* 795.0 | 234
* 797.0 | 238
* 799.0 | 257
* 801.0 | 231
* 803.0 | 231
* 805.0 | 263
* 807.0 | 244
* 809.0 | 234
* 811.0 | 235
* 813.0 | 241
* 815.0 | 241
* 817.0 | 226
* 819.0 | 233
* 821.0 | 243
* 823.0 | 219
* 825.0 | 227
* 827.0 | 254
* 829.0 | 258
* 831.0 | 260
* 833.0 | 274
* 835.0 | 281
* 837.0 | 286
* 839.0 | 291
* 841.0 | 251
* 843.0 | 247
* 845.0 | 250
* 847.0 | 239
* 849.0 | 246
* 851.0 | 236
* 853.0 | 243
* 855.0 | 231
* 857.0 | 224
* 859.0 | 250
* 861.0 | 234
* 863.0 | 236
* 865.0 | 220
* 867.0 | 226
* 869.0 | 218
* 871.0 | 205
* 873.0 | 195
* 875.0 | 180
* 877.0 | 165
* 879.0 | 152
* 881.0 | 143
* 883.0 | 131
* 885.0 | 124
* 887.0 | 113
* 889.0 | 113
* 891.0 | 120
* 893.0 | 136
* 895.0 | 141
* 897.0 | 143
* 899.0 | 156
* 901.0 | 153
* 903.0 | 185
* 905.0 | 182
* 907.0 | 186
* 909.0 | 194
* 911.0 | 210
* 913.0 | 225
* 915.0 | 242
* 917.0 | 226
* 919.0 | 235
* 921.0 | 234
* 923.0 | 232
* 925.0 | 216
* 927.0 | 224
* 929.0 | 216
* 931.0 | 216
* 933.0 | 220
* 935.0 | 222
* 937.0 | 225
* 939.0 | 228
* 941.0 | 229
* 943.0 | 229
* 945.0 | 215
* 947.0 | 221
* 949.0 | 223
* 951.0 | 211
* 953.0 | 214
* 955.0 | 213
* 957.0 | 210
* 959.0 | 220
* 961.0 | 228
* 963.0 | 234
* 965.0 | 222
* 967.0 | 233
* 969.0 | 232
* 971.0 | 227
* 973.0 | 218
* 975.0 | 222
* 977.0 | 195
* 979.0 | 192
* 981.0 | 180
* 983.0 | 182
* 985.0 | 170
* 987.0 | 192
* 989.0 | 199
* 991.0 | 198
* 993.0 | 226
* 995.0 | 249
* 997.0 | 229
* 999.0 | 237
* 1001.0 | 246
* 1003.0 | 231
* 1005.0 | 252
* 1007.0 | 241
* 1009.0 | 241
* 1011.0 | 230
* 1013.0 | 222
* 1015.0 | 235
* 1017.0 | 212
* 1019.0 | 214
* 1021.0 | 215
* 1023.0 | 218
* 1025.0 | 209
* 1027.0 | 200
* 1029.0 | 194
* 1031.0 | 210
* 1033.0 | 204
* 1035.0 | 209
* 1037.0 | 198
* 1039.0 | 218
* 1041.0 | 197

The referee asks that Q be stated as 199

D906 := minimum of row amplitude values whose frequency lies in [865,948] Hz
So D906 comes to 113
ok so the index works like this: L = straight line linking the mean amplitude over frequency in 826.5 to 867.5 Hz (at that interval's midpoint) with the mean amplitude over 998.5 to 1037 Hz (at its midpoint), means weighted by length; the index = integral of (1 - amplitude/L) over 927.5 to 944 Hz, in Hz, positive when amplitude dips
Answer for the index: 0.8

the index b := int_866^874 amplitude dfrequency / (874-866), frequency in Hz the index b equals 211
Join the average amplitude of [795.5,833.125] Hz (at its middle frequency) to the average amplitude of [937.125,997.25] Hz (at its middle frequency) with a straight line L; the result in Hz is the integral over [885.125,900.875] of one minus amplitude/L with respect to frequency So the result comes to 6.6 Hz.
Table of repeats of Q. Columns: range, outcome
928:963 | 220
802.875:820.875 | 239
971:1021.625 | 217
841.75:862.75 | 240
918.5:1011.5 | 220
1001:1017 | 235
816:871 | 244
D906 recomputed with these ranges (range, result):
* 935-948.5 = 215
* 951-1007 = 170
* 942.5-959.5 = 210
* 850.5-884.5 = 131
